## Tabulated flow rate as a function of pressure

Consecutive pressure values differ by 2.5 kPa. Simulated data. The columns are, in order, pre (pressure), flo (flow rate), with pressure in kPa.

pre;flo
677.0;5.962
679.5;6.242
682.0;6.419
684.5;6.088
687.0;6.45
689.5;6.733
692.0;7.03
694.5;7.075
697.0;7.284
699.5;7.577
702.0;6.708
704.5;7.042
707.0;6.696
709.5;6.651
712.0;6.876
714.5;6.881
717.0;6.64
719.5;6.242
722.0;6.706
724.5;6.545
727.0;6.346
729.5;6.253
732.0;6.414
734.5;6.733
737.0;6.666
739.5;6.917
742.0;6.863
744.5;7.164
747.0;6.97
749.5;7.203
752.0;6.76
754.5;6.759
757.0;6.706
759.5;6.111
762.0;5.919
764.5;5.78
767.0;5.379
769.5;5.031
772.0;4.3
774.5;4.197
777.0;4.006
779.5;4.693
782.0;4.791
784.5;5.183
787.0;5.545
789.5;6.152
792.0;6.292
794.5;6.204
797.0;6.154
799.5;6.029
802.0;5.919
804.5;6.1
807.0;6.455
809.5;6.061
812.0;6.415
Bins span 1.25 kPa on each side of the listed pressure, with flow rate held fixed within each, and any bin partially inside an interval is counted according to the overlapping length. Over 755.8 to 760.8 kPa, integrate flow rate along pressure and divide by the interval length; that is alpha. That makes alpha 6.4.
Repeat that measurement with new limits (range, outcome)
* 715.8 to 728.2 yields 6.5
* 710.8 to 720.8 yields 6.66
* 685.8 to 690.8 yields 6.6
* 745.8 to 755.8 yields 6.92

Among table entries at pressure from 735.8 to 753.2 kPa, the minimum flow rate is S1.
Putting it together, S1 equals 6.666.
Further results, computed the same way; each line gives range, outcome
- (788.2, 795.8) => 6.152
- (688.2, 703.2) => 6.708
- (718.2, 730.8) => 6.242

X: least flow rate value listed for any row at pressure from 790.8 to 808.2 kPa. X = 5.919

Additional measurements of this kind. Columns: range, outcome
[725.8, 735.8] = 6.253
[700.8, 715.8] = 6.651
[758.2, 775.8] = 4.197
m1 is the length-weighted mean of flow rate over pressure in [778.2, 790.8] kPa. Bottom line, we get 5.27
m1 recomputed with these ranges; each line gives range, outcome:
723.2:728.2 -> 6.45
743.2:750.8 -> 7.11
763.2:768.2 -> 5.58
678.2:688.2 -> 6.3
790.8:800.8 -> 6.17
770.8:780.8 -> 4.3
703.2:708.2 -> 6.87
